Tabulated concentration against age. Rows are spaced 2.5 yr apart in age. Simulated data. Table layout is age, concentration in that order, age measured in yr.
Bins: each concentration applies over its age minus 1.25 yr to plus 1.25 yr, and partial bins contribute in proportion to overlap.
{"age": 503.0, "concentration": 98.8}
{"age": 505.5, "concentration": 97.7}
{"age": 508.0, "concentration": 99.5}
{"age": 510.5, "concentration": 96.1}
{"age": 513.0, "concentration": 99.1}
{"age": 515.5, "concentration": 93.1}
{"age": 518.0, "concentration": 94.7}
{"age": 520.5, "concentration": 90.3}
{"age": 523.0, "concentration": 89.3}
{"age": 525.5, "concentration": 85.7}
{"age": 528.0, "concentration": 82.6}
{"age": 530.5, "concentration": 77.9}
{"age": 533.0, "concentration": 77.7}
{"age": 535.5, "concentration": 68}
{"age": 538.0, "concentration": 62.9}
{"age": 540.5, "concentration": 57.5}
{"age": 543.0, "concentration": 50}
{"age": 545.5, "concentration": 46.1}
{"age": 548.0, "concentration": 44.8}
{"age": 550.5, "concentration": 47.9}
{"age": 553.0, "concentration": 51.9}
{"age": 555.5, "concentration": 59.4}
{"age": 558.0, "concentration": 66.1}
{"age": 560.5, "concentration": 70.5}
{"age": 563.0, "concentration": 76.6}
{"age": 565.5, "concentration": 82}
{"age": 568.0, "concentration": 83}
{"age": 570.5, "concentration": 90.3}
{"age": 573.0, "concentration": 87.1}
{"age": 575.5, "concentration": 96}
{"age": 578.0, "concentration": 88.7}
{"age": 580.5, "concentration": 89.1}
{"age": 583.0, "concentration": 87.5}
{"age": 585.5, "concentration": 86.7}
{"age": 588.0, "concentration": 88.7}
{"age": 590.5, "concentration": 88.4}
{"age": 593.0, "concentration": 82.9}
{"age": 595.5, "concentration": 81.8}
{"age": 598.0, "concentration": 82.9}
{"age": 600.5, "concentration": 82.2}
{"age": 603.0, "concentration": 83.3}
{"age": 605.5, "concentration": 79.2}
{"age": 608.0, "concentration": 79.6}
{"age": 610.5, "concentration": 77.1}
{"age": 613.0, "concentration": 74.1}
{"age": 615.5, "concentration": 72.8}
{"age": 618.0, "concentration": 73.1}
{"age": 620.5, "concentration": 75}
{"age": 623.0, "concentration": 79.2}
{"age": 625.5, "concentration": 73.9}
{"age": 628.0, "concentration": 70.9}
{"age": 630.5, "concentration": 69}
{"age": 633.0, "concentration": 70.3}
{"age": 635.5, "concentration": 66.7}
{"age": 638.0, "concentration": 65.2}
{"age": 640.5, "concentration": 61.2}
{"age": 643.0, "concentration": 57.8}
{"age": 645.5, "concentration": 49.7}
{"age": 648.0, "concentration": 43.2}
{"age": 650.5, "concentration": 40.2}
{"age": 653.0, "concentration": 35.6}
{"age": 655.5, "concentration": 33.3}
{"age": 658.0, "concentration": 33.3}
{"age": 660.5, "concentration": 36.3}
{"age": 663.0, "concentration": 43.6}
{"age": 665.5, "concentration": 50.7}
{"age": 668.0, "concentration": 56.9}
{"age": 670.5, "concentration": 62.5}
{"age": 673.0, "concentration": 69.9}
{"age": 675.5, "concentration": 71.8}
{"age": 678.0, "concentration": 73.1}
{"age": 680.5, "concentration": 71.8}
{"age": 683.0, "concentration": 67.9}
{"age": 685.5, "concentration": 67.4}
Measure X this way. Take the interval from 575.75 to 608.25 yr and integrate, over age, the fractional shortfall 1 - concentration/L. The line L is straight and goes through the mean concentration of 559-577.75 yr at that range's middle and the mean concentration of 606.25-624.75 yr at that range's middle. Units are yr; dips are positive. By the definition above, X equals -2.2 yr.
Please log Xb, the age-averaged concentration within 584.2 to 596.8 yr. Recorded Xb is 85.7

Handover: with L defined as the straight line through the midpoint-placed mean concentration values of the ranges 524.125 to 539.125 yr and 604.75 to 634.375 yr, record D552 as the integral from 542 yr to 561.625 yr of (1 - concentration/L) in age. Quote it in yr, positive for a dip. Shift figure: 5.5 yr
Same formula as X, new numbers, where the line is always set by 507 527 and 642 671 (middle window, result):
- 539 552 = 5.3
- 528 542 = 2.8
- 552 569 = 1.7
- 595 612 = -4.7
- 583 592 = -2.5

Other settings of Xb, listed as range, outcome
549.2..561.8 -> 59.2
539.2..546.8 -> 51.2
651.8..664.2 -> 36.4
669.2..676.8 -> 68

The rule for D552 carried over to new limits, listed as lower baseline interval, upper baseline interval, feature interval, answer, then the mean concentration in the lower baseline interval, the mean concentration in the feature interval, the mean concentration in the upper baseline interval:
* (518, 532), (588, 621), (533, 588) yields 7.5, 85.9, 71.6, 79.9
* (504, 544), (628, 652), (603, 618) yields -2.8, 82.9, 76.8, 58.6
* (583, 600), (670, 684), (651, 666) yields 7.1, 85.3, 38.3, 69.9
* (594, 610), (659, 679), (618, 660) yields 6.8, 81.3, 57.9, 57.6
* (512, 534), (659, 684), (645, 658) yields 5.0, 87.8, 39.2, 60.1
